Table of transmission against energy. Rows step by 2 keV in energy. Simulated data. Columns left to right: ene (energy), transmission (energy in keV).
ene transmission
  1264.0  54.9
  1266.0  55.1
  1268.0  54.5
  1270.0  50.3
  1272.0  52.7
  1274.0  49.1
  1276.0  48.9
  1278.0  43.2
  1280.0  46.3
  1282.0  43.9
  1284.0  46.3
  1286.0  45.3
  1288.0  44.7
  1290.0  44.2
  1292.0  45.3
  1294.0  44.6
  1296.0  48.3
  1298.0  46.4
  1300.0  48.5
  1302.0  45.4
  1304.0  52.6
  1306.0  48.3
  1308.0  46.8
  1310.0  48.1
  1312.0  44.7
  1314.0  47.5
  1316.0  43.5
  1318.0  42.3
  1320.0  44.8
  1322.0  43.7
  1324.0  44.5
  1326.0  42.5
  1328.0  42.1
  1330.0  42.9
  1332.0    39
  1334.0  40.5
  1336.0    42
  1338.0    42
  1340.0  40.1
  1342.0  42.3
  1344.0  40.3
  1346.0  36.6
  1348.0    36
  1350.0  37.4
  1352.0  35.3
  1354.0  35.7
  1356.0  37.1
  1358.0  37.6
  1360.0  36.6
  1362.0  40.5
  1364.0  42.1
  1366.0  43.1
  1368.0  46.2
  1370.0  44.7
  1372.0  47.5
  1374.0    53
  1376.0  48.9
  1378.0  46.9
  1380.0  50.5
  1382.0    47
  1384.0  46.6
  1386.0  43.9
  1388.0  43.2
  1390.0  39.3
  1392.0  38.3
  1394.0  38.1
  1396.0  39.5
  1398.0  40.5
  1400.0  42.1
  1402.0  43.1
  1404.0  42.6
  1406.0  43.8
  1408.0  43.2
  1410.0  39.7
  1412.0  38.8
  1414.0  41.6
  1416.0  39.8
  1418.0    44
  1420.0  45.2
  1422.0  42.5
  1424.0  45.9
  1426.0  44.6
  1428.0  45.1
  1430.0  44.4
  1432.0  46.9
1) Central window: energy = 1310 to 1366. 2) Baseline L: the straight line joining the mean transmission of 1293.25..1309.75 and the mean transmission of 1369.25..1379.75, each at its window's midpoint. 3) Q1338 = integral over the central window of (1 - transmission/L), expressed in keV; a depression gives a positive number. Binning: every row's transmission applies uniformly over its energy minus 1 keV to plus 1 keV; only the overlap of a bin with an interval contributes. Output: 8.3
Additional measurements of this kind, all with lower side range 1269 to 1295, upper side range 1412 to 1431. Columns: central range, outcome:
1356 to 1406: 1.2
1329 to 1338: 0.8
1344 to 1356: 2.2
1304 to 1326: 0.1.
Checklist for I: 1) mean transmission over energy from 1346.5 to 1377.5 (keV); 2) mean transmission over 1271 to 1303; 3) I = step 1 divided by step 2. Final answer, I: 0.89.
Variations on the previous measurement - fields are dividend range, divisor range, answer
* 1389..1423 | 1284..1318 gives 0.89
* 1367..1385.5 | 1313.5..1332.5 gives 1.10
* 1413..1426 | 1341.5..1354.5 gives 1.15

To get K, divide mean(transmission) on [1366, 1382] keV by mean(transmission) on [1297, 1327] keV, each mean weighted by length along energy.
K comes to 1.04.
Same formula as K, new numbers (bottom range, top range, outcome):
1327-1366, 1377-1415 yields 1.08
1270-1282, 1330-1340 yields 0.86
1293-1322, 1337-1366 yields 0.83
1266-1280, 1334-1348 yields 0.81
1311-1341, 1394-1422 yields 0.97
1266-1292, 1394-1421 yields 0.87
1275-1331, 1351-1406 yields 0.94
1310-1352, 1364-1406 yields 1.06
